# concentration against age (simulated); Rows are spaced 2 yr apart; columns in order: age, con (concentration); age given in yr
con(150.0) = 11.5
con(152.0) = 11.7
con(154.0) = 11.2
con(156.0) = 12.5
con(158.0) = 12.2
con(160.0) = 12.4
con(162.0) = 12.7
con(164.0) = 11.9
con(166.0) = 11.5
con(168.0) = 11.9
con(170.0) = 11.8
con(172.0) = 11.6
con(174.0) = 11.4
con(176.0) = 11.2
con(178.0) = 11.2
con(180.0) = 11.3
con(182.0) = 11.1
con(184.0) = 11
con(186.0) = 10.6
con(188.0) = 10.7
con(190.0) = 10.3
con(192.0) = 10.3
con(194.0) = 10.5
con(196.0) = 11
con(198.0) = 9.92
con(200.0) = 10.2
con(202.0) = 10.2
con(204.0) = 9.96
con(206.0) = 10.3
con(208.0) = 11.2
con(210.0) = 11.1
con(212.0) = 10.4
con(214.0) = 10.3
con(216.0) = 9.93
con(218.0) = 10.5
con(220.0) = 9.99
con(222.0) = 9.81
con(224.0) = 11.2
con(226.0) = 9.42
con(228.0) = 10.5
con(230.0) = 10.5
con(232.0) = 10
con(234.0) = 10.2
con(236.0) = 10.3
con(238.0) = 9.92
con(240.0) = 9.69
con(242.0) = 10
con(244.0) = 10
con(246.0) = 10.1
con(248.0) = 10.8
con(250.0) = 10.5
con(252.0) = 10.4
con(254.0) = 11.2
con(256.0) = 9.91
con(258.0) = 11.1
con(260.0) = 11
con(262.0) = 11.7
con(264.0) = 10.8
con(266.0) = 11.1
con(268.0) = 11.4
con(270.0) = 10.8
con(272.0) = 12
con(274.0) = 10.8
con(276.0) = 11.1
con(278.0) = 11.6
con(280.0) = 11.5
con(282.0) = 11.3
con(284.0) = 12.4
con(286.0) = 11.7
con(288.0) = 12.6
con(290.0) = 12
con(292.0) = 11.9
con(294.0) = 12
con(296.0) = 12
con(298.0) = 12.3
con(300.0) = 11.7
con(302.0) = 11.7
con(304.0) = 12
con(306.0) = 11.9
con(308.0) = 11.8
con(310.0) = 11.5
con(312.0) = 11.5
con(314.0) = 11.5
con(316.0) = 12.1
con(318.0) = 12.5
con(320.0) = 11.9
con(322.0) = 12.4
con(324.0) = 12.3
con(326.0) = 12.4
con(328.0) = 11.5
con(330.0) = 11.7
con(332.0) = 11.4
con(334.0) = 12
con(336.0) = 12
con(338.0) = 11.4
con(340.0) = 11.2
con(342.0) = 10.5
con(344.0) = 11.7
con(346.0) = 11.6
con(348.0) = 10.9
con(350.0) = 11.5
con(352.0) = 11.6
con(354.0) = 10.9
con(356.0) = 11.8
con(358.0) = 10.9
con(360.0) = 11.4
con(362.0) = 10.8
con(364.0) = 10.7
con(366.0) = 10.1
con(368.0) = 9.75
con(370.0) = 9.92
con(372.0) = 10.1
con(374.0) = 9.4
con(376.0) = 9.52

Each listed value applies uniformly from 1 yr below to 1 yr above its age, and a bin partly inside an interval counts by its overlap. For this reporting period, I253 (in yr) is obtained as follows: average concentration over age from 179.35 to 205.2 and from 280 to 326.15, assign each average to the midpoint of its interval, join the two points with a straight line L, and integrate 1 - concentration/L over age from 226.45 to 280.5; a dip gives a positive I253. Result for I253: 3.1 yr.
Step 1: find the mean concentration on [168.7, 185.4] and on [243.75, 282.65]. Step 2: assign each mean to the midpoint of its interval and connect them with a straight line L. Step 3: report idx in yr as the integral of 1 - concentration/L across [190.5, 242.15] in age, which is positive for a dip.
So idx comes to 4.0 yr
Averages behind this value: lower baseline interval 11.3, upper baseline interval 11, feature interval 10.3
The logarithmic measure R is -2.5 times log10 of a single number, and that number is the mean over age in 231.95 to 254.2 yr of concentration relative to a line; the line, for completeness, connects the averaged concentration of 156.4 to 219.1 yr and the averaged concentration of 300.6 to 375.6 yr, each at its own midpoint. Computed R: 0.09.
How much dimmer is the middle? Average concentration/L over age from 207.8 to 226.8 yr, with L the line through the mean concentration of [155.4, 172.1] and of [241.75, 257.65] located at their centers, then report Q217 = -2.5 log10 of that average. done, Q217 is 0.07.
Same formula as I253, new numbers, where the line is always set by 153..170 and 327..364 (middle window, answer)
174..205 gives 3.3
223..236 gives 1.6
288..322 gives -1.3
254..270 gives 0.9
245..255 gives 0.9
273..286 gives 0.1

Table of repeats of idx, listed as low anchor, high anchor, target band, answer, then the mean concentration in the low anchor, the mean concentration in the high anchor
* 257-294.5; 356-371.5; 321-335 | -1.3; 11.5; 10.6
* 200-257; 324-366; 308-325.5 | -1.3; 10.3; 11.4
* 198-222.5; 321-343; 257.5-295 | -1.5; 10.3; 11.7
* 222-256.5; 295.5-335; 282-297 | -0.9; 10.3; 11.9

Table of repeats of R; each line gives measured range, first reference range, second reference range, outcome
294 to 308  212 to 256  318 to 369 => -0.093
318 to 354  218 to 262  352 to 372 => -0.099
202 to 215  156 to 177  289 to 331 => 0.134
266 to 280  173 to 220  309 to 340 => 0.007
